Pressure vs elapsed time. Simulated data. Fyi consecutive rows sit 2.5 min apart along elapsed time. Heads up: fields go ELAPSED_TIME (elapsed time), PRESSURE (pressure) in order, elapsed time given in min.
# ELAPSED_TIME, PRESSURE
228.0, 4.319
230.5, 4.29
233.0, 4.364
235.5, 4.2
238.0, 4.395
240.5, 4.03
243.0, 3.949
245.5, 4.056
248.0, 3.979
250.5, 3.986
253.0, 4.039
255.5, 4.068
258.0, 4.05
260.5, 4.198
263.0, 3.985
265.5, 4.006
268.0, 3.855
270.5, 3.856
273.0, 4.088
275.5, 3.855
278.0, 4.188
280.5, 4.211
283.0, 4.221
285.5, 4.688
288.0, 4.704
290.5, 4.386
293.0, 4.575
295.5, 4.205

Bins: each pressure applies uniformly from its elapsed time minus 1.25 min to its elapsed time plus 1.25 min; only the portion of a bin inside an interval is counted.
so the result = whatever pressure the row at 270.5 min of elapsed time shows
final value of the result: 3.856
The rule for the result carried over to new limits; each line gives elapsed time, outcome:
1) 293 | 4.575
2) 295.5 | 4.205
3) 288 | 4.704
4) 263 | 3.985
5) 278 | 4.188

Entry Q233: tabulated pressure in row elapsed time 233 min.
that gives 4.364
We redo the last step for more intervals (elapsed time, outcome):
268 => 3.855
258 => 4.05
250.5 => 3.986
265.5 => 4.006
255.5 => 4.068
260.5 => 4.198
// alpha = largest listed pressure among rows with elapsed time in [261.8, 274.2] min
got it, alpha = 4.088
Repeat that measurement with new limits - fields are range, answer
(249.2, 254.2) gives 4.039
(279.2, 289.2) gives 4.704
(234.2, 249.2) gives 4.395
